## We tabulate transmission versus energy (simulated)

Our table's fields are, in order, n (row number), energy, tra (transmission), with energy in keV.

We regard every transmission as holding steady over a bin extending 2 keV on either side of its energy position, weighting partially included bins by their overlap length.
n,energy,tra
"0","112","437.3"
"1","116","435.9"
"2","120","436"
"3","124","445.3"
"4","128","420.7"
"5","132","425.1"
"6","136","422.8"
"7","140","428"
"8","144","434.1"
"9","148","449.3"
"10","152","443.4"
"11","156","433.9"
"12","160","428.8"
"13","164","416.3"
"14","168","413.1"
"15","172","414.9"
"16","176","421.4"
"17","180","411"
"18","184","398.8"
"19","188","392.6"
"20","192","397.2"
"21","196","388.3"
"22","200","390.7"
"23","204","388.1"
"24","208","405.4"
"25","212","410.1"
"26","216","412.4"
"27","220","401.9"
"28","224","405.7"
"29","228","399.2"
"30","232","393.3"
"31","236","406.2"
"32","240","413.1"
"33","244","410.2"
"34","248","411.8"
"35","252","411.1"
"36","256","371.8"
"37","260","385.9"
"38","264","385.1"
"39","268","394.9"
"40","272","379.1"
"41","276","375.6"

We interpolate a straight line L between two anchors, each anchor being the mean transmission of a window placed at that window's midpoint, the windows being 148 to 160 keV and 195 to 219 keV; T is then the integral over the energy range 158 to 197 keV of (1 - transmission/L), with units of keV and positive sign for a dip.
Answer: 1.2 keV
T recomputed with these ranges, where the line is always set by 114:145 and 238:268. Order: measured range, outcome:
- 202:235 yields 0.42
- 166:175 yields 0.11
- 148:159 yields -0.39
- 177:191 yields 0.49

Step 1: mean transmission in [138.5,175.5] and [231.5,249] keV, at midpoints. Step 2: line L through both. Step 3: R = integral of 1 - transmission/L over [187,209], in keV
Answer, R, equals 1.3 keV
